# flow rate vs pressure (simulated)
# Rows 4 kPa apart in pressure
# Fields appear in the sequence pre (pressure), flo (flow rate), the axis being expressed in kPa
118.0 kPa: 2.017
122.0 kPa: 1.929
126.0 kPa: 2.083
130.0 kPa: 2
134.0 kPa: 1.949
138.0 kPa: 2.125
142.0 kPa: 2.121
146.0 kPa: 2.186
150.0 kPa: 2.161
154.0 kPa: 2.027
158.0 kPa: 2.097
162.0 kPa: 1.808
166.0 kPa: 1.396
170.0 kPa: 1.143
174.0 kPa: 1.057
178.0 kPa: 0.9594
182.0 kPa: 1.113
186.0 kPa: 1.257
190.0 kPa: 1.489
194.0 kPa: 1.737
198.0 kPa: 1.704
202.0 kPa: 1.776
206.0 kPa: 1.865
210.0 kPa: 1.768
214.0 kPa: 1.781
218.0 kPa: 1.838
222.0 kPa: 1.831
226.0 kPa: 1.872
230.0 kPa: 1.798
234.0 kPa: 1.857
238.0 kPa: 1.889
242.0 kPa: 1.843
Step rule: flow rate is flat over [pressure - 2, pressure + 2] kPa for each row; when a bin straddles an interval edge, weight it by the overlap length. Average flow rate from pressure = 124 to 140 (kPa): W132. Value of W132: 2.04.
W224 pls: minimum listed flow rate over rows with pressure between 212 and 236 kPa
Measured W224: 1.781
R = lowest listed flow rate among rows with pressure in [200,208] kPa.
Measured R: 1.776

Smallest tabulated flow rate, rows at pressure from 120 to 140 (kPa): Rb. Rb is 1.929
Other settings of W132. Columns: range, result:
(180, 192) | 1.29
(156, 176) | 1.5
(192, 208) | 1.77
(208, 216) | 1.77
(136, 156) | 2.12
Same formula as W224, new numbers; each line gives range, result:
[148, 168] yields 1.396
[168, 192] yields 0.9594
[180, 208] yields 1.113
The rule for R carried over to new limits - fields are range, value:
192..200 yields 1.704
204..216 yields 1.768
